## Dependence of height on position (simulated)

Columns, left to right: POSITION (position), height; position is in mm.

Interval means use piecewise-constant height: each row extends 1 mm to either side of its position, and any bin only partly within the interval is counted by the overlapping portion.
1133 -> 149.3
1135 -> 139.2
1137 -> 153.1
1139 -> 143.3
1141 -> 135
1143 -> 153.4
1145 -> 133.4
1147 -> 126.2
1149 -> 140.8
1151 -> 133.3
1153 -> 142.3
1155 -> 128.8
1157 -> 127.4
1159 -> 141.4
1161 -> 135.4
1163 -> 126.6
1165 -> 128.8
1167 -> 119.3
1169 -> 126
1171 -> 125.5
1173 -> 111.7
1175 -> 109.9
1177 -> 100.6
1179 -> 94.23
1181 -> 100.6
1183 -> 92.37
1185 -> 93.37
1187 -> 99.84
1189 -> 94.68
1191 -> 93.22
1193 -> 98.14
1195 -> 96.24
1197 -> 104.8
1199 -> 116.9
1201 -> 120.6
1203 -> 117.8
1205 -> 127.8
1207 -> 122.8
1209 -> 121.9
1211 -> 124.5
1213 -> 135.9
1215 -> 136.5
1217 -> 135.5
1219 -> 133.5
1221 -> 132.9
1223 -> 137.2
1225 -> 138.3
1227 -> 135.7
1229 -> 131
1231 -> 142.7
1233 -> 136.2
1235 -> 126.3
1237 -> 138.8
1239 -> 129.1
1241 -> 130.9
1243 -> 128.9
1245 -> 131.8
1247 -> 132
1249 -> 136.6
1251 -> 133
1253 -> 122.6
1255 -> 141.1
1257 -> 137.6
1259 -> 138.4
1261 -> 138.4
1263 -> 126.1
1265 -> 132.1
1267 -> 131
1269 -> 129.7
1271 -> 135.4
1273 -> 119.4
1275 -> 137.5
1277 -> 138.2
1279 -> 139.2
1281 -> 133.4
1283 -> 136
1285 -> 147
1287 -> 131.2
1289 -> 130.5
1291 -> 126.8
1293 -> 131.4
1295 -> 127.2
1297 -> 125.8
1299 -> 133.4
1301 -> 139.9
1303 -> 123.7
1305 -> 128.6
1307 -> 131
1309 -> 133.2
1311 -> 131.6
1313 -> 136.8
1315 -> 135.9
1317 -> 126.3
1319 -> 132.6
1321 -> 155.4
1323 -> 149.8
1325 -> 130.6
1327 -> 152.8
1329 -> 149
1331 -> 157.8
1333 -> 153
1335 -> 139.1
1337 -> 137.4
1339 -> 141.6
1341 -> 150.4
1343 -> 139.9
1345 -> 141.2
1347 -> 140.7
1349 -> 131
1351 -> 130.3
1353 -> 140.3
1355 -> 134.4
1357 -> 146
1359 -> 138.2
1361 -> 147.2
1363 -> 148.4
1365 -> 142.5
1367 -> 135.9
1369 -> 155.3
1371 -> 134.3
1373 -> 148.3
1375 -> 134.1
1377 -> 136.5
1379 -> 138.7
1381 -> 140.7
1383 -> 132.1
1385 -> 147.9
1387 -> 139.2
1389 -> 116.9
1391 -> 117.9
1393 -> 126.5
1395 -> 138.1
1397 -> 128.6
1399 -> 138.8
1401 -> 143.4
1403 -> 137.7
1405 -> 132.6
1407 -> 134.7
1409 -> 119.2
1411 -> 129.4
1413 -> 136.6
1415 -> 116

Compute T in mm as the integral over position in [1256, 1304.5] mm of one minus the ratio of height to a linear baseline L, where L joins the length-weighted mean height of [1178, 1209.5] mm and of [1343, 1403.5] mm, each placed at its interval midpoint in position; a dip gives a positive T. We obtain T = -4.7 mm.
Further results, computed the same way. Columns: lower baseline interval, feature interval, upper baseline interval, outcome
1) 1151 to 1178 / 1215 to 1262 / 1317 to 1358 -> -0.7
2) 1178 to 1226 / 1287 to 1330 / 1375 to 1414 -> -3.2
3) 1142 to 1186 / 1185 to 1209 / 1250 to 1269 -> 3.4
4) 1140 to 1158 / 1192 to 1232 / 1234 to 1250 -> 2.2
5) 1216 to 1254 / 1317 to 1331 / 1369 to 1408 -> -1.0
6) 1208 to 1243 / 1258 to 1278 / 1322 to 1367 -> 0.6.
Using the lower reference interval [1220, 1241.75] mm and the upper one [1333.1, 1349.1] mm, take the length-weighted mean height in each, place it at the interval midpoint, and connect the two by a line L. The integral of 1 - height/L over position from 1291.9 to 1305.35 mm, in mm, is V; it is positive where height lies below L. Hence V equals 0.8 mm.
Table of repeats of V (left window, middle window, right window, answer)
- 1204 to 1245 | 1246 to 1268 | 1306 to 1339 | 0.3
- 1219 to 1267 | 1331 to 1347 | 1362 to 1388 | -0.6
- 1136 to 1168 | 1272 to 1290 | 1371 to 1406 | 0.1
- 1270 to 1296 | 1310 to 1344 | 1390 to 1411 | -2.5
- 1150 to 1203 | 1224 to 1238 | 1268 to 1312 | -1.5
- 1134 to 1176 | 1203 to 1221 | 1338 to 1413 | 0.6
